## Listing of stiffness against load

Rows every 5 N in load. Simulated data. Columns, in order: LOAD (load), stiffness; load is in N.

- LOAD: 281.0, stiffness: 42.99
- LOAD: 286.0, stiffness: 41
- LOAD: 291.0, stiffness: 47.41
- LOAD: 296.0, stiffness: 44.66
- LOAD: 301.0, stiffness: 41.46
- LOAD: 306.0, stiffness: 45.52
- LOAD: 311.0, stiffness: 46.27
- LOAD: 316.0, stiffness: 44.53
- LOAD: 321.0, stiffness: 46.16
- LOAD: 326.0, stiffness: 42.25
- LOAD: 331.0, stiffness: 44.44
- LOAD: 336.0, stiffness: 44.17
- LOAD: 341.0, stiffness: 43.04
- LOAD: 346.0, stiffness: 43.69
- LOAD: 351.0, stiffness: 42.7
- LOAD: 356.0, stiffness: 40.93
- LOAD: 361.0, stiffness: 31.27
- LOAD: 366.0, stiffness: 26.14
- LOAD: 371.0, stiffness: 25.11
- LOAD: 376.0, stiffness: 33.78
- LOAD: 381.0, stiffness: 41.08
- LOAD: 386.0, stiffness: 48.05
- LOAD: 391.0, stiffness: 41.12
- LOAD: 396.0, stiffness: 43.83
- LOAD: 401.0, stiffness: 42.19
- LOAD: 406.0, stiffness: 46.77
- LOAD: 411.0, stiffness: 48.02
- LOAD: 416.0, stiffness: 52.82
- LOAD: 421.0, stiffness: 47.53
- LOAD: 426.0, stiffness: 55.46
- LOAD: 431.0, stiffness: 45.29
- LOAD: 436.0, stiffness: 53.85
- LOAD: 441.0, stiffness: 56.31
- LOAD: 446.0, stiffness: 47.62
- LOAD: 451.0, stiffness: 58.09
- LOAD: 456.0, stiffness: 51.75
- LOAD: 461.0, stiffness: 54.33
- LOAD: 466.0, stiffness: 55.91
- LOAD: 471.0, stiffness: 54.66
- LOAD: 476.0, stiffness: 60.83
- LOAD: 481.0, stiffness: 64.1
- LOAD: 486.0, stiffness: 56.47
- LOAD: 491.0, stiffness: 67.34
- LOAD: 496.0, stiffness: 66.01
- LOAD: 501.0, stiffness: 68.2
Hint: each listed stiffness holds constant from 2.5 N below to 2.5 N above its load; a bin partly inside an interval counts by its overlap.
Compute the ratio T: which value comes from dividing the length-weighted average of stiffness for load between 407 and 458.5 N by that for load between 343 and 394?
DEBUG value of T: 1.4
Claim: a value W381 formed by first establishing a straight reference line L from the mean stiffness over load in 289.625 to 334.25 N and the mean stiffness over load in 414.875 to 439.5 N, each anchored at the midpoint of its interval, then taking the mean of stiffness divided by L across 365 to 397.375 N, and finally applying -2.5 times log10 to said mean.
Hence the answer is 0.29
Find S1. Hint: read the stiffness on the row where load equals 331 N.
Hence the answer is 44.44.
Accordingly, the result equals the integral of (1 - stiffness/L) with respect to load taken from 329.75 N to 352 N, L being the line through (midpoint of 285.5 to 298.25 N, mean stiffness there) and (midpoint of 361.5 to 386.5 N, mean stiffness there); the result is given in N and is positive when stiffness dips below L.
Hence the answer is -3.2 N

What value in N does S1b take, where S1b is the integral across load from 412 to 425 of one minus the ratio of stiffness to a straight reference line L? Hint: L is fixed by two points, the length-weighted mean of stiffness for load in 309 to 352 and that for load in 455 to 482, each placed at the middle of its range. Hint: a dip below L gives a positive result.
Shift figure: 0.42 N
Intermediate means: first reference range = 44.2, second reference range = 56.8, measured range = 50.5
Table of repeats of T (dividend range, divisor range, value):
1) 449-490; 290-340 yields 1.29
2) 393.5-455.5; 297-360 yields 1.15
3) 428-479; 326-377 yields 1.43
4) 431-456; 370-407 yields 1.30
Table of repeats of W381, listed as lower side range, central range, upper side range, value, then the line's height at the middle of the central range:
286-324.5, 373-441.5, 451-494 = 0.15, 53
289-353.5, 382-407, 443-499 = 0.16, 51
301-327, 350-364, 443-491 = 0.27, 48.1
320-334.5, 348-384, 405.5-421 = 0.31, 46.4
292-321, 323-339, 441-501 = 0.07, 46.8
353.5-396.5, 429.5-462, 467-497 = 0.00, 52.7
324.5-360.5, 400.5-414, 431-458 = 0.06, 49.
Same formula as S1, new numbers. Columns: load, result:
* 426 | 55.46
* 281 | 42.99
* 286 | 41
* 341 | 43.04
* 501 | 68.2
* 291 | 47.41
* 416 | 52.82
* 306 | 45.52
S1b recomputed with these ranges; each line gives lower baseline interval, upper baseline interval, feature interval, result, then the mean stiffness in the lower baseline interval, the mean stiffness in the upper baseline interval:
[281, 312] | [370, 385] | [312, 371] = -1.1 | 44.2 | 35.6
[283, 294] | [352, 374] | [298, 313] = -1.1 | 44.2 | 31.7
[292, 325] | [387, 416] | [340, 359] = 1.2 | 44.8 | 45.3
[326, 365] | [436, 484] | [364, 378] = 5.1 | 40.9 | 55.9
